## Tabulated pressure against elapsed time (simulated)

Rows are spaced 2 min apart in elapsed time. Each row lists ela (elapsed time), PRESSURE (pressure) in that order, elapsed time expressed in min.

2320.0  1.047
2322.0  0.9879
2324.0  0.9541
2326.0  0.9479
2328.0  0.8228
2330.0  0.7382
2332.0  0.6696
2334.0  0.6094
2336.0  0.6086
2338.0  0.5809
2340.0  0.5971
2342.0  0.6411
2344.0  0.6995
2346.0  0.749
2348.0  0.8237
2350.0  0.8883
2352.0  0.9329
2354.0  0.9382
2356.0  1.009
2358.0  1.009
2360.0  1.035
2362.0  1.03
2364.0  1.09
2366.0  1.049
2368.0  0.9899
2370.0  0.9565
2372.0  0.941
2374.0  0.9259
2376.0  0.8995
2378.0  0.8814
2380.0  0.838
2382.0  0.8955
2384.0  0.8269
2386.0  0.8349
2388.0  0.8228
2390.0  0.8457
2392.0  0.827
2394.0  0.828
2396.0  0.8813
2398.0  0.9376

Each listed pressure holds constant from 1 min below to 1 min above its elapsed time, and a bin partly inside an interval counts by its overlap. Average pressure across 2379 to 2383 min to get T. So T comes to 0.867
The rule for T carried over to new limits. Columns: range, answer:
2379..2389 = 0.844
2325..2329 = 0.885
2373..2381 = 0.886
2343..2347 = 0.724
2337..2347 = 0.654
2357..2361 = 1.02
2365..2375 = 0.972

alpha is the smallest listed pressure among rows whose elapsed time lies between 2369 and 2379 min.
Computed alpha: 0.8814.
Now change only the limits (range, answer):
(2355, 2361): 1.009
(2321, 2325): 0.9541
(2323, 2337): 0.6086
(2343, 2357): 0.6995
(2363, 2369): 0.9899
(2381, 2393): 0.8228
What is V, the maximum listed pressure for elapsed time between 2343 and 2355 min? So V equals 0.9382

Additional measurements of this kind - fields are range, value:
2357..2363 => 1.035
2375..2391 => 0.8995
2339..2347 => 0.749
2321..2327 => 0.9879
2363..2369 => 1.09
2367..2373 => 0.9899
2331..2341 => 0.6696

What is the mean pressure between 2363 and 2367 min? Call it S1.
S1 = 1.07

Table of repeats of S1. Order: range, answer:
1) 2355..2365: 1.03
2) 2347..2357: 0.918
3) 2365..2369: 1.02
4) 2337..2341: 0.589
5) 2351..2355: 0.936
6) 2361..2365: 1.06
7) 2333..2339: 0.6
